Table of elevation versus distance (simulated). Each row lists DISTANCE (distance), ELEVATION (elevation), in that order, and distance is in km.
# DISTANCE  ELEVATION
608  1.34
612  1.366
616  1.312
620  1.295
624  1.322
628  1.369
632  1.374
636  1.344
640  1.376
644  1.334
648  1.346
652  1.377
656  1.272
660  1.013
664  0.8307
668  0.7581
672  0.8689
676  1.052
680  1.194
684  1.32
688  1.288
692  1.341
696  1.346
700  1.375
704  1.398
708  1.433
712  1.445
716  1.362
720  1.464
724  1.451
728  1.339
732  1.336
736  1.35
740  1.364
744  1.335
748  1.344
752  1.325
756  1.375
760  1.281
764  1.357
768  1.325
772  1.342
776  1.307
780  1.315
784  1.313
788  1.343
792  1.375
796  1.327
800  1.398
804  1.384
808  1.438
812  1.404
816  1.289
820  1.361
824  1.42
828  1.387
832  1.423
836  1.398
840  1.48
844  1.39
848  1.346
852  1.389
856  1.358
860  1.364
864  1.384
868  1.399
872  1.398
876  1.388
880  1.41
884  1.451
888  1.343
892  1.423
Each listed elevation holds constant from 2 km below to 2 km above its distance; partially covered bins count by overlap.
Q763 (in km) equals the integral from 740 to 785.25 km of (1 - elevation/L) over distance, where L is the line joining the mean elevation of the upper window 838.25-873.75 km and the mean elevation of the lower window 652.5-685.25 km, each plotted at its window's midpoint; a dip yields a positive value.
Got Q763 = -4.2 km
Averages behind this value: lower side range 1.05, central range 1.33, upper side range 1.39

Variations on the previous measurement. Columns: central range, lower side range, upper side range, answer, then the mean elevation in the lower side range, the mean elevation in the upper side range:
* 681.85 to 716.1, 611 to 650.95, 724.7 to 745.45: -0.46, 1.34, 1.35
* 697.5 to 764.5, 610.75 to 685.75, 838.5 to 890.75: -4.73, 1.22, 1.39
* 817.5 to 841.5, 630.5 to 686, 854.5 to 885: -1.00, 1.17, 1.39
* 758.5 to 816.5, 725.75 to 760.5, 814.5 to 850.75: 0.73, 1.34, 1.39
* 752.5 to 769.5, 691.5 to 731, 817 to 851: 0.76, 1.4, 1.4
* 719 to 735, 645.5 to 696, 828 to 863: -2.13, 1.15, 1.39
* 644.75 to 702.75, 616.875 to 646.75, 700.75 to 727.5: 8.63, 1.34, 1.42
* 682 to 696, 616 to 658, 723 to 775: 0.23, 1.34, 1.35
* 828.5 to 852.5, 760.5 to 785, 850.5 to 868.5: -0.68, 1.32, 1.38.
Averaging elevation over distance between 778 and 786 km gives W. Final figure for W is 1.31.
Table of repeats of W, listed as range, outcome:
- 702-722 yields 1.42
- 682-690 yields 1.3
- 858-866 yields 1.37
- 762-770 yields 1.34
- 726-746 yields 1.34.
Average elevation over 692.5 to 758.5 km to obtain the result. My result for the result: 1.38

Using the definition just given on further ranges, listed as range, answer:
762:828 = 1.36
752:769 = 1.33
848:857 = 1.37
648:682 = 1.06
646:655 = 1.35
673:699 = 1.25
